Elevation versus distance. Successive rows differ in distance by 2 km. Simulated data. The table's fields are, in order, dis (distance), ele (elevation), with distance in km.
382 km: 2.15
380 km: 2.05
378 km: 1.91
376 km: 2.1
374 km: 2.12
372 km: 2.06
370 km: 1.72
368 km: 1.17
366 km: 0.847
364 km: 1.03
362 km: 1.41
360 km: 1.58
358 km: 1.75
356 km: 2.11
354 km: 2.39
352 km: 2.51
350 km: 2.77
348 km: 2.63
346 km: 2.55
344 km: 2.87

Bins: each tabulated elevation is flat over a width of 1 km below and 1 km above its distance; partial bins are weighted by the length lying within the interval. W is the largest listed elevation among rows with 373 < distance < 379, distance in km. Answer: 2.12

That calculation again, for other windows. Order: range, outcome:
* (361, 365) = 1.41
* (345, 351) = 2.77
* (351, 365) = 2.51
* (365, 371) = 1.72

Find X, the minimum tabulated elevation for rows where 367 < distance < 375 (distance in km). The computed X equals 1.17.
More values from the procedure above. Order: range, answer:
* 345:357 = 2.11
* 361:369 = 0.847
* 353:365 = 1.03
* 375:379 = 1.91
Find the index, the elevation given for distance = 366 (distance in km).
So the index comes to 0.847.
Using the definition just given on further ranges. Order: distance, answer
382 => 2.15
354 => 2.39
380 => 2.05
